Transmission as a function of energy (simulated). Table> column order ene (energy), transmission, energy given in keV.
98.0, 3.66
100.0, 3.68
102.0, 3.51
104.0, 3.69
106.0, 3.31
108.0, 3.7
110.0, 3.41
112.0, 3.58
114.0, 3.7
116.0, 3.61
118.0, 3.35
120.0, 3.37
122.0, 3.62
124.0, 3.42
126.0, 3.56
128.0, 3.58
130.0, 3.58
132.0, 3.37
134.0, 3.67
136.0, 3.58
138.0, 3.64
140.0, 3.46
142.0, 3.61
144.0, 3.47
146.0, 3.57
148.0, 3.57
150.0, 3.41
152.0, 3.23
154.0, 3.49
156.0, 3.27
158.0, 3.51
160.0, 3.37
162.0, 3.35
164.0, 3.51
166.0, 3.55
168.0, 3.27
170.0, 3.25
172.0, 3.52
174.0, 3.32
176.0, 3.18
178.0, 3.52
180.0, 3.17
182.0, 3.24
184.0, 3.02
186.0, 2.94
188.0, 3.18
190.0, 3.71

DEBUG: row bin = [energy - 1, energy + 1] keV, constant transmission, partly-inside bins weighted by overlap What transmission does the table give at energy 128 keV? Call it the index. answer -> 3.58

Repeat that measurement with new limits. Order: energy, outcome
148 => 3.57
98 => 3.66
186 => 2.94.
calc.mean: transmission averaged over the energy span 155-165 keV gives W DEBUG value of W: 3.4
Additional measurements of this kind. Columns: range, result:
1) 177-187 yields 3.18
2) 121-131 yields 3.55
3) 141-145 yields 3.54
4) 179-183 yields 3.21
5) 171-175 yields 3.42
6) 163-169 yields 3.44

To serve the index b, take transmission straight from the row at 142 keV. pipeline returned 3.61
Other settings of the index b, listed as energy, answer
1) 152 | 3.23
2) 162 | 3.35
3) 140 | 3.46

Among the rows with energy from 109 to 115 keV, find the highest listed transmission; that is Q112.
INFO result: 3.7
